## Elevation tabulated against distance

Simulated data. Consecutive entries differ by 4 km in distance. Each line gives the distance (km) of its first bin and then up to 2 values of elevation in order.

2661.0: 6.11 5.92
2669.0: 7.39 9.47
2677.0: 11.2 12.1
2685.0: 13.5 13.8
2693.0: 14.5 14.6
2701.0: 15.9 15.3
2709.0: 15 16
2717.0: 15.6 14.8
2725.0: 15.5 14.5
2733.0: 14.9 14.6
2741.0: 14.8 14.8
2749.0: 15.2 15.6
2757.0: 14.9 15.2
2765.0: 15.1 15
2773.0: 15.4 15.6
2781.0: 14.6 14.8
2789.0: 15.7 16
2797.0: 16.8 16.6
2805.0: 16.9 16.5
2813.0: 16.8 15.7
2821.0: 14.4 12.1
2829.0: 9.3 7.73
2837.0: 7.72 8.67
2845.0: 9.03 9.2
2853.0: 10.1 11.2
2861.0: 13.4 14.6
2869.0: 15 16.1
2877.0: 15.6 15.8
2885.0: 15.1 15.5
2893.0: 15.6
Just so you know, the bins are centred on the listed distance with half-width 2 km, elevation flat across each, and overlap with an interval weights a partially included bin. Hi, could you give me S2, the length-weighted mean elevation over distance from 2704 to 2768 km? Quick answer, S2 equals 15.1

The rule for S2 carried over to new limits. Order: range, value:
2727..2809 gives 15.4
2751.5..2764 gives 15.2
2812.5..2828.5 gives 14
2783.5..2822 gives 16.1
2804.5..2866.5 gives 11.9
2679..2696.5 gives 13.6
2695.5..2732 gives 15.2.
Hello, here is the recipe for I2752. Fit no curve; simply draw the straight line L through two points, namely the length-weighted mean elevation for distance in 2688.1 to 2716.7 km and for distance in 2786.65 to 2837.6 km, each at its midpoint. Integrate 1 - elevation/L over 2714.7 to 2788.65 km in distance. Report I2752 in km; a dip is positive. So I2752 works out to -1.91 km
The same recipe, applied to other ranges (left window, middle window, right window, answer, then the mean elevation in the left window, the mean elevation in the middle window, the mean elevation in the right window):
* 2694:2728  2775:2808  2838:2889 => -4.5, 15.3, 15.9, 12.8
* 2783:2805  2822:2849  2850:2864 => 7.9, 16.1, 9.3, 11.6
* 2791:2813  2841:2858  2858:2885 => 6.4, 16.6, 9.66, 14.9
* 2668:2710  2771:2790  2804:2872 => -4.0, 13.1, 15.2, 12.2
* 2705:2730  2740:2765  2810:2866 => -1.7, 15.3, 15.1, 11.5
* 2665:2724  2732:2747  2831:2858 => -3.4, 13.3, 14.8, 9.01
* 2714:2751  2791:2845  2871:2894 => 7.1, 15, 13.3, 15.6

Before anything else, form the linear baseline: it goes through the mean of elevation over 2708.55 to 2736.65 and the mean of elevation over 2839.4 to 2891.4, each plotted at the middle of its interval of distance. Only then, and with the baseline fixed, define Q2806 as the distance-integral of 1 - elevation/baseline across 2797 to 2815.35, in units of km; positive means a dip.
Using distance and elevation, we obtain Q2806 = -3.6 km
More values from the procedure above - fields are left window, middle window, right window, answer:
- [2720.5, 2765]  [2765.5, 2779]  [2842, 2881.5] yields -0.8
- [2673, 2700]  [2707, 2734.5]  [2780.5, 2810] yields -2.3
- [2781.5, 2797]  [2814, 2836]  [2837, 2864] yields 1.2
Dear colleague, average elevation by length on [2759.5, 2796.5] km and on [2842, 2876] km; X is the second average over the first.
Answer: 0.80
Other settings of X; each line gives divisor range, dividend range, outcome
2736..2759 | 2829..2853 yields 0.58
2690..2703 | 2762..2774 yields 1.02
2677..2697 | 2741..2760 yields 1.13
